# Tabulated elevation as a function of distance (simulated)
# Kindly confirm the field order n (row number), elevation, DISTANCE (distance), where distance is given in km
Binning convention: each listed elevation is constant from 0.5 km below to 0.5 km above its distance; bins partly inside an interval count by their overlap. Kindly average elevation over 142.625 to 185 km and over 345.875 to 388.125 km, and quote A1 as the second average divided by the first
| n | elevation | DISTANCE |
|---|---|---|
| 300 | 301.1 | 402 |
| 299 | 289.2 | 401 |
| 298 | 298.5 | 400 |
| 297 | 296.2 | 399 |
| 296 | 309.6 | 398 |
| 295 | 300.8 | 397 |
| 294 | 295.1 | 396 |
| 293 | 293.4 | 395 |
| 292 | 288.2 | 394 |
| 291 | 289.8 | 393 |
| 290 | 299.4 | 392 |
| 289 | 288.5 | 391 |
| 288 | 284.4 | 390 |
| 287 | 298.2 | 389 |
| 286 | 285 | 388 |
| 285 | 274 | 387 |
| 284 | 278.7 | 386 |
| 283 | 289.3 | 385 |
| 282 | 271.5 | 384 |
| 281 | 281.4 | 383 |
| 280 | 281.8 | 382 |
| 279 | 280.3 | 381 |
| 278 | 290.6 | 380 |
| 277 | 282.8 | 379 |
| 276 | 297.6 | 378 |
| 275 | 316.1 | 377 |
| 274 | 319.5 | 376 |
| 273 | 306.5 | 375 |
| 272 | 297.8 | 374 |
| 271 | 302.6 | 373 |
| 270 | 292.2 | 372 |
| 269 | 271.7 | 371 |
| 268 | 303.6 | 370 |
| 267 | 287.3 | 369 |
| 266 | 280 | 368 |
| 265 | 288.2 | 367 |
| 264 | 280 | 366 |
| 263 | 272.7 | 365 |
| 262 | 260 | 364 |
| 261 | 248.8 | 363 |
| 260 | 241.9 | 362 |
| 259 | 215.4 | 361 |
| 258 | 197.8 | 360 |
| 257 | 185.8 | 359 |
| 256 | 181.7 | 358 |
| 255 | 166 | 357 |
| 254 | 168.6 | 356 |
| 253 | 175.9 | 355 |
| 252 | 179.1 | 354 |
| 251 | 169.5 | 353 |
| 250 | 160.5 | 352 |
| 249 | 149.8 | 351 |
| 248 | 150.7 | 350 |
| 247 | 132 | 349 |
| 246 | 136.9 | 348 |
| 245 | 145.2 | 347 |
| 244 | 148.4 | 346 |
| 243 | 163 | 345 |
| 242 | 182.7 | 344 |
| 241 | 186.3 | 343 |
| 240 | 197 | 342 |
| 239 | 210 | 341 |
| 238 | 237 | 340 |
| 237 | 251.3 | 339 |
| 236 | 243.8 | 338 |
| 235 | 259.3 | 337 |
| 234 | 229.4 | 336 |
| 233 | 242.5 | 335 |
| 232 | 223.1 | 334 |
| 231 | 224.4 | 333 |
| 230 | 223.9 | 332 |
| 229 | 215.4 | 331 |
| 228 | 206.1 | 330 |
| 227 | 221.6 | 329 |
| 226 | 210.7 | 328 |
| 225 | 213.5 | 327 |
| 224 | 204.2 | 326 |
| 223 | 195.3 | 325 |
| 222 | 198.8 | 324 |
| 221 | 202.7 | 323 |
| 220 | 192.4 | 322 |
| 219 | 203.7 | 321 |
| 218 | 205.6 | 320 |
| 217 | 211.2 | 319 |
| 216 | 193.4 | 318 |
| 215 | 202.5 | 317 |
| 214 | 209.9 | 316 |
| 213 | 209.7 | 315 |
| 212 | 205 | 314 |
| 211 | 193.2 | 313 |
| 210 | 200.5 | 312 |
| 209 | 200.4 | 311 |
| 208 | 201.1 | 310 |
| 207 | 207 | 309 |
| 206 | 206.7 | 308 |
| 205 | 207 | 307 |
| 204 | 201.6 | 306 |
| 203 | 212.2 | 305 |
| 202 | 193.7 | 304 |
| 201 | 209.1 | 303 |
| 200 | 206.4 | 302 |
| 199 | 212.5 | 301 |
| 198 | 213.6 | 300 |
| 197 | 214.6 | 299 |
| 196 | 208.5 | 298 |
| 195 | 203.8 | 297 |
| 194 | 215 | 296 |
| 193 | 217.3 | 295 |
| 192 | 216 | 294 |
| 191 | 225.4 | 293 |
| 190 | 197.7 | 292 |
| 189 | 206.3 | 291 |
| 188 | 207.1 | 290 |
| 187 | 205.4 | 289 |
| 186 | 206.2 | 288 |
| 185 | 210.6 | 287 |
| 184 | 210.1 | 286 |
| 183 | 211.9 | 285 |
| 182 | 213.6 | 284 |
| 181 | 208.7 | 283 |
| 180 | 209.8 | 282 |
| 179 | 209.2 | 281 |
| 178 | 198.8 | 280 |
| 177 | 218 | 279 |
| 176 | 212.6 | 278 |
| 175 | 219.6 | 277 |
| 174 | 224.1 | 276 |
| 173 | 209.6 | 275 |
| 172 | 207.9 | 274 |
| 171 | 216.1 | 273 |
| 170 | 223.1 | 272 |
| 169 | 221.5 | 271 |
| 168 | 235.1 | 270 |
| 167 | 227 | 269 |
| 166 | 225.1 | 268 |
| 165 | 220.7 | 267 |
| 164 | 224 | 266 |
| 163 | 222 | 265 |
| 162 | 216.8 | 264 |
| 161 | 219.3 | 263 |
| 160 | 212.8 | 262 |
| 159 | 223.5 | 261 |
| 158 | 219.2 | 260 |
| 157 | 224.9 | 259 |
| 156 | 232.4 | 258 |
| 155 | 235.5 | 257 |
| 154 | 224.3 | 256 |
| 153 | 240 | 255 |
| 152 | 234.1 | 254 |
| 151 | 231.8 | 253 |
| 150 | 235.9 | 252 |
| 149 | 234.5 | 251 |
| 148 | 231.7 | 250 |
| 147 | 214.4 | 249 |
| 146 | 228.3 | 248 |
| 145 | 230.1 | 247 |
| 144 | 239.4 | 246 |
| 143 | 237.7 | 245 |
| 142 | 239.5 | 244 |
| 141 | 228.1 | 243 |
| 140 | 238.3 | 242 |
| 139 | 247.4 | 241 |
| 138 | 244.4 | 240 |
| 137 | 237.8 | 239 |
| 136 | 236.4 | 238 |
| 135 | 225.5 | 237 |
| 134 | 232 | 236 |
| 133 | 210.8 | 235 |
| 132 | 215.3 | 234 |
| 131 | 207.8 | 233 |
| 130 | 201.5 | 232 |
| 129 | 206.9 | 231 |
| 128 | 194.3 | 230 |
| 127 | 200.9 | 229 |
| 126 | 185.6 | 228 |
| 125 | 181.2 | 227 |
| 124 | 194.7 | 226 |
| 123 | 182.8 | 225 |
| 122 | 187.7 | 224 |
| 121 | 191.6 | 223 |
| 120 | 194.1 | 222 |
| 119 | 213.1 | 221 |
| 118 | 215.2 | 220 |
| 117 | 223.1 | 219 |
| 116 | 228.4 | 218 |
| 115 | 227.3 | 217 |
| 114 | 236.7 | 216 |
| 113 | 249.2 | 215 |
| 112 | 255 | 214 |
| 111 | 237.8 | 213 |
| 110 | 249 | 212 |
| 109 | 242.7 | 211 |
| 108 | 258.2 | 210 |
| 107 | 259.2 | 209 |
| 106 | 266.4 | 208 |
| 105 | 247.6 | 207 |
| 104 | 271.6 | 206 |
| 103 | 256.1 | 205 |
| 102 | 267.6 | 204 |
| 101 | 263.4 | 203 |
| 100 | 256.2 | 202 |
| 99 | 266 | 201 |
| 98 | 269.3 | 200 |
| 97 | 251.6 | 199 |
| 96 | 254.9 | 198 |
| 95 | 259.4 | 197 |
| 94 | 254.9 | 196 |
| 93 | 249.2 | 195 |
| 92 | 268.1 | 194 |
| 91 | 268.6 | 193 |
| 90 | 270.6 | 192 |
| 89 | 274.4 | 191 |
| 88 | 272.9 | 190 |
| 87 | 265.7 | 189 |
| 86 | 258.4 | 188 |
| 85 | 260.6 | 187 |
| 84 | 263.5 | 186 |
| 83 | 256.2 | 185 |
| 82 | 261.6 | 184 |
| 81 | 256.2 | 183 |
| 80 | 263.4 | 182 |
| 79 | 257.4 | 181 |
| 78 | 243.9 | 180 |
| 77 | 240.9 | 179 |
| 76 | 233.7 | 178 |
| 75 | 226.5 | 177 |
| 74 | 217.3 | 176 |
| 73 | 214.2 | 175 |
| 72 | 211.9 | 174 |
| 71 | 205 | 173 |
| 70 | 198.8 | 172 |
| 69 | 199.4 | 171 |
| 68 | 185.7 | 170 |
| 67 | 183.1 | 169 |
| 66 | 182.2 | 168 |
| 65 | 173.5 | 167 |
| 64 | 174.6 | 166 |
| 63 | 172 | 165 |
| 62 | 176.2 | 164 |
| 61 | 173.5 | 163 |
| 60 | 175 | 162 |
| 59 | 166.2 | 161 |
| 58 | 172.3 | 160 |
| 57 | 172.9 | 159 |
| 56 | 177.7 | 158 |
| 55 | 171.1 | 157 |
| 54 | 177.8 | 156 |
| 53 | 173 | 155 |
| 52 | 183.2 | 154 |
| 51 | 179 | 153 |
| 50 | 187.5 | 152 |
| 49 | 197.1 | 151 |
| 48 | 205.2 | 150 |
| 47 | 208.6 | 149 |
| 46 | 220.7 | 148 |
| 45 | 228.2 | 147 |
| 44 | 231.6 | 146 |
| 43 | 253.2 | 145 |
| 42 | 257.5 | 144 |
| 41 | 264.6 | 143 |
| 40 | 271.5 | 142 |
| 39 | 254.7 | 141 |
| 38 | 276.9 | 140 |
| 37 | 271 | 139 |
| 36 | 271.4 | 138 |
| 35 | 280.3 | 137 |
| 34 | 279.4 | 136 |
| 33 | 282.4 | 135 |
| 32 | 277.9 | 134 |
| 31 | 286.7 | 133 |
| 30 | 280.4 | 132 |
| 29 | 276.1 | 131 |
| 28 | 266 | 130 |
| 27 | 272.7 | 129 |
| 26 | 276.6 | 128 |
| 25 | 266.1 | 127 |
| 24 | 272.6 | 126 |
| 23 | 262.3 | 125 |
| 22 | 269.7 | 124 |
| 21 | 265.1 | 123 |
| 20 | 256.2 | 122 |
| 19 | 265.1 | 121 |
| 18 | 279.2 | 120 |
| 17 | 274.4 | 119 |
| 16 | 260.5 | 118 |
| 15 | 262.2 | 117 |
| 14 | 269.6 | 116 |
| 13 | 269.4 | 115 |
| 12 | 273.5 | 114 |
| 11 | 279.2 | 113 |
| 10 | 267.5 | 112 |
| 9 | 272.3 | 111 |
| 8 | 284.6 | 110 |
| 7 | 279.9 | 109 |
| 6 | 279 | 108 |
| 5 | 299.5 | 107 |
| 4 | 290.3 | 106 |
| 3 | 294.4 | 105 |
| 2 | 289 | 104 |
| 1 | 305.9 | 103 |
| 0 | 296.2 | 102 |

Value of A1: 1.17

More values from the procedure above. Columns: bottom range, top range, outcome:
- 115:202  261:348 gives 0.88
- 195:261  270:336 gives 0.91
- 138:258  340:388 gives 1.03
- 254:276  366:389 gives 1.30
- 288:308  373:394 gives 1.39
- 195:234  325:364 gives 0.85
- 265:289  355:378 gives 1.19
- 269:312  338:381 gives 1.08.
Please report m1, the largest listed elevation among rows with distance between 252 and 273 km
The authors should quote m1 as 240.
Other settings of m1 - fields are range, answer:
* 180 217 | 274.4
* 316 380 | 319.5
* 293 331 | 225.4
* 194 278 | 271.6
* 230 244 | 247.4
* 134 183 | 282.4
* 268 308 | 235.1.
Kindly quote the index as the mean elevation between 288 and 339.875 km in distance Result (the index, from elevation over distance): 212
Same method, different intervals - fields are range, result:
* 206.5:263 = 225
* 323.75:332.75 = 211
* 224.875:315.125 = 216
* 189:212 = 261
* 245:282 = 223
